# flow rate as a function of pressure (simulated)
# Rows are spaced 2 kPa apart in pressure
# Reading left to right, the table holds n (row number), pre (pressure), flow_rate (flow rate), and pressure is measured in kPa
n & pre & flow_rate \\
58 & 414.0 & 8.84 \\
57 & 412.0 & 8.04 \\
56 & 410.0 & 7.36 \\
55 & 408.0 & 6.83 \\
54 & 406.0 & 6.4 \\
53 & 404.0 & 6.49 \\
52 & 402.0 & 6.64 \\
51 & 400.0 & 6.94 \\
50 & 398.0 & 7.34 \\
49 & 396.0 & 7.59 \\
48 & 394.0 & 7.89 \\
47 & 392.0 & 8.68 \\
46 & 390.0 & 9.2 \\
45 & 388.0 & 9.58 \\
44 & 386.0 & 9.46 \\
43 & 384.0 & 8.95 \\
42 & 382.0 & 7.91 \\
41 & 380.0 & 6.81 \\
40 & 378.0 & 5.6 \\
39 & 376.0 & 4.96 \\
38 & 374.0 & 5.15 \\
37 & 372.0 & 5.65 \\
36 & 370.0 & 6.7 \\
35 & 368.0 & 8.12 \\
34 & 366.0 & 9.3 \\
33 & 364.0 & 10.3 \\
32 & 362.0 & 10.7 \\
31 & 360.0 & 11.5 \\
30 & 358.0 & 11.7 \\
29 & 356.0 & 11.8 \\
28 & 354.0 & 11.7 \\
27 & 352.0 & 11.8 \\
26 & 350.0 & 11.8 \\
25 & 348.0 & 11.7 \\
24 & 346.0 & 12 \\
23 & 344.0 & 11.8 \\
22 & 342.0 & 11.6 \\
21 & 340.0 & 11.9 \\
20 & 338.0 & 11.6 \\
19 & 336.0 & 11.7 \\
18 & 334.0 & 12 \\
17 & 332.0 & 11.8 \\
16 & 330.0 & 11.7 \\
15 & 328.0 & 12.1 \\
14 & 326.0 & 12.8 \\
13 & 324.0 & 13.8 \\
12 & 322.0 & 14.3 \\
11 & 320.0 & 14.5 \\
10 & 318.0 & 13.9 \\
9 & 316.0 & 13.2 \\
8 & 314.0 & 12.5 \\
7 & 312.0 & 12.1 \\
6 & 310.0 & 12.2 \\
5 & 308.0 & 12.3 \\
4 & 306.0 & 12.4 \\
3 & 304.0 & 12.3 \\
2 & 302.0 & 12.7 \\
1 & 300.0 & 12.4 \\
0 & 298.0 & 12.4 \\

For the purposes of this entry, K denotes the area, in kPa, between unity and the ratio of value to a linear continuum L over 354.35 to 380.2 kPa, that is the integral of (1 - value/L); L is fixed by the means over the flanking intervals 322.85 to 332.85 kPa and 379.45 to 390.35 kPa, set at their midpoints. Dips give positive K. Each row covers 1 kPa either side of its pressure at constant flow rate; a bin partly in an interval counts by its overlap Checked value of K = 3.9 kPa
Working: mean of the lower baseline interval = 12.5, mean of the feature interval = 8.46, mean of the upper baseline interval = 8.69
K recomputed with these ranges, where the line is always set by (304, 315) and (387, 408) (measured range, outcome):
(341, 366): -3.7 kPa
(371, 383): 3.7 kPa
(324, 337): -1.1 kPa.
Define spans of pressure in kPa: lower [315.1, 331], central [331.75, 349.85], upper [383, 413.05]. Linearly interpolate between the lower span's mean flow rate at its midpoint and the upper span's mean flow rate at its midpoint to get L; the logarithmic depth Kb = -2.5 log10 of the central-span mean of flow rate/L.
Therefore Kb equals 0.018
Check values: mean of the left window 13.3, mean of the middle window 11.8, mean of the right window 7.83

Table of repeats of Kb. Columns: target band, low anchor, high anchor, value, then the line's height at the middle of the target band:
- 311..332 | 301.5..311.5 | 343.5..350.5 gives -0.075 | 12.2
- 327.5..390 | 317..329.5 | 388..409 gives 0.081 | 10.7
